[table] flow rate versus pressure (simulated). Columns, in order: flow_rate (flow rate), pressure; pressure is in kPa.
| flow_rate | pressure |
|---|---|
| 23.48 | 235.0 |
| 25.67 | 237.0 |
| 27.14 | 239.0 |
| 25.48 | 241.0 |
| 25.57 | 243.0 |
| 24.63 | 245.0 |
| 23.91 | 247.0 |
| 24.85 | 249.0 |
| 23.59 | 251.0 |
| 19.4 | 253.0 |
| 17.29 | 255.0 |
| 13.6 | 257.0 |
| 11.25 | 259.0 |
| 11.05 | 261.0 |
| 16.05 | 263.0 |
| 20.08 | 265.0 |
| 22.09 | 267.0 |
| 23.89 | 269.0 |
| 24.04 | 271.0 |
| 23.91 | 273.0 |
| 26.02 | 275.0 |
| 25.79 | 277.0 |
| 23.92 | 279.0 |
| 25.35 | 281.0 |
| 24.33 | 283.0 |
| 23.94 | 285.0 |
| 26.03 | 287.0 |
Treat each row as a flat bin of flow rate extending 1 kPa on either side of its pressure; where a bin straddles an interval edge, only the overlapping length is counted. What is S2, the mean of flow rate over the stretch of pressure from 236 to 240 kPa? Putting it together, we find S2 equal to 26.4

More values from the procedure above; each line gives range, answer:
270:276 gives 24.7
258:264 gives 12.8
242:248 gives 24.7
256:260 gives 12.4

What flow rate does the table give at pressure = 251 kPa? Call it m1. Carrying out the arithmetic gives 23.59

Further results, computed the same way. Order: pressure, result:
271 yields 24.04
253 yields 19.4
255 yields 17.29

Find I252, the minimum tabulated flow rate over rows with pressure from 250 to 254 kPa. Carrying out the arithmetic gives 19.4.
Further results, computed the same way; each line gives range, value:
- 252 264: 11.05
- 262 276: 16.05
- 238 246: 24.63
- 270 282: 23.91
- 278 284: 23.92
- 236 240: 25.67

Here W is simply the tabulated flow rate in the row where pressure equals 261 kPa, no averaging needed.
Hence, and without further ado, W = 11.05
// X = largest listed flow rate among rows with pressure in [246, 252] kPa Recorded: 24.85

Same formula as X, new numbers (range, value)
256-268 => 22.09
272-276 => 26.02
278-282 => 25.35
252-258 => 19.4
